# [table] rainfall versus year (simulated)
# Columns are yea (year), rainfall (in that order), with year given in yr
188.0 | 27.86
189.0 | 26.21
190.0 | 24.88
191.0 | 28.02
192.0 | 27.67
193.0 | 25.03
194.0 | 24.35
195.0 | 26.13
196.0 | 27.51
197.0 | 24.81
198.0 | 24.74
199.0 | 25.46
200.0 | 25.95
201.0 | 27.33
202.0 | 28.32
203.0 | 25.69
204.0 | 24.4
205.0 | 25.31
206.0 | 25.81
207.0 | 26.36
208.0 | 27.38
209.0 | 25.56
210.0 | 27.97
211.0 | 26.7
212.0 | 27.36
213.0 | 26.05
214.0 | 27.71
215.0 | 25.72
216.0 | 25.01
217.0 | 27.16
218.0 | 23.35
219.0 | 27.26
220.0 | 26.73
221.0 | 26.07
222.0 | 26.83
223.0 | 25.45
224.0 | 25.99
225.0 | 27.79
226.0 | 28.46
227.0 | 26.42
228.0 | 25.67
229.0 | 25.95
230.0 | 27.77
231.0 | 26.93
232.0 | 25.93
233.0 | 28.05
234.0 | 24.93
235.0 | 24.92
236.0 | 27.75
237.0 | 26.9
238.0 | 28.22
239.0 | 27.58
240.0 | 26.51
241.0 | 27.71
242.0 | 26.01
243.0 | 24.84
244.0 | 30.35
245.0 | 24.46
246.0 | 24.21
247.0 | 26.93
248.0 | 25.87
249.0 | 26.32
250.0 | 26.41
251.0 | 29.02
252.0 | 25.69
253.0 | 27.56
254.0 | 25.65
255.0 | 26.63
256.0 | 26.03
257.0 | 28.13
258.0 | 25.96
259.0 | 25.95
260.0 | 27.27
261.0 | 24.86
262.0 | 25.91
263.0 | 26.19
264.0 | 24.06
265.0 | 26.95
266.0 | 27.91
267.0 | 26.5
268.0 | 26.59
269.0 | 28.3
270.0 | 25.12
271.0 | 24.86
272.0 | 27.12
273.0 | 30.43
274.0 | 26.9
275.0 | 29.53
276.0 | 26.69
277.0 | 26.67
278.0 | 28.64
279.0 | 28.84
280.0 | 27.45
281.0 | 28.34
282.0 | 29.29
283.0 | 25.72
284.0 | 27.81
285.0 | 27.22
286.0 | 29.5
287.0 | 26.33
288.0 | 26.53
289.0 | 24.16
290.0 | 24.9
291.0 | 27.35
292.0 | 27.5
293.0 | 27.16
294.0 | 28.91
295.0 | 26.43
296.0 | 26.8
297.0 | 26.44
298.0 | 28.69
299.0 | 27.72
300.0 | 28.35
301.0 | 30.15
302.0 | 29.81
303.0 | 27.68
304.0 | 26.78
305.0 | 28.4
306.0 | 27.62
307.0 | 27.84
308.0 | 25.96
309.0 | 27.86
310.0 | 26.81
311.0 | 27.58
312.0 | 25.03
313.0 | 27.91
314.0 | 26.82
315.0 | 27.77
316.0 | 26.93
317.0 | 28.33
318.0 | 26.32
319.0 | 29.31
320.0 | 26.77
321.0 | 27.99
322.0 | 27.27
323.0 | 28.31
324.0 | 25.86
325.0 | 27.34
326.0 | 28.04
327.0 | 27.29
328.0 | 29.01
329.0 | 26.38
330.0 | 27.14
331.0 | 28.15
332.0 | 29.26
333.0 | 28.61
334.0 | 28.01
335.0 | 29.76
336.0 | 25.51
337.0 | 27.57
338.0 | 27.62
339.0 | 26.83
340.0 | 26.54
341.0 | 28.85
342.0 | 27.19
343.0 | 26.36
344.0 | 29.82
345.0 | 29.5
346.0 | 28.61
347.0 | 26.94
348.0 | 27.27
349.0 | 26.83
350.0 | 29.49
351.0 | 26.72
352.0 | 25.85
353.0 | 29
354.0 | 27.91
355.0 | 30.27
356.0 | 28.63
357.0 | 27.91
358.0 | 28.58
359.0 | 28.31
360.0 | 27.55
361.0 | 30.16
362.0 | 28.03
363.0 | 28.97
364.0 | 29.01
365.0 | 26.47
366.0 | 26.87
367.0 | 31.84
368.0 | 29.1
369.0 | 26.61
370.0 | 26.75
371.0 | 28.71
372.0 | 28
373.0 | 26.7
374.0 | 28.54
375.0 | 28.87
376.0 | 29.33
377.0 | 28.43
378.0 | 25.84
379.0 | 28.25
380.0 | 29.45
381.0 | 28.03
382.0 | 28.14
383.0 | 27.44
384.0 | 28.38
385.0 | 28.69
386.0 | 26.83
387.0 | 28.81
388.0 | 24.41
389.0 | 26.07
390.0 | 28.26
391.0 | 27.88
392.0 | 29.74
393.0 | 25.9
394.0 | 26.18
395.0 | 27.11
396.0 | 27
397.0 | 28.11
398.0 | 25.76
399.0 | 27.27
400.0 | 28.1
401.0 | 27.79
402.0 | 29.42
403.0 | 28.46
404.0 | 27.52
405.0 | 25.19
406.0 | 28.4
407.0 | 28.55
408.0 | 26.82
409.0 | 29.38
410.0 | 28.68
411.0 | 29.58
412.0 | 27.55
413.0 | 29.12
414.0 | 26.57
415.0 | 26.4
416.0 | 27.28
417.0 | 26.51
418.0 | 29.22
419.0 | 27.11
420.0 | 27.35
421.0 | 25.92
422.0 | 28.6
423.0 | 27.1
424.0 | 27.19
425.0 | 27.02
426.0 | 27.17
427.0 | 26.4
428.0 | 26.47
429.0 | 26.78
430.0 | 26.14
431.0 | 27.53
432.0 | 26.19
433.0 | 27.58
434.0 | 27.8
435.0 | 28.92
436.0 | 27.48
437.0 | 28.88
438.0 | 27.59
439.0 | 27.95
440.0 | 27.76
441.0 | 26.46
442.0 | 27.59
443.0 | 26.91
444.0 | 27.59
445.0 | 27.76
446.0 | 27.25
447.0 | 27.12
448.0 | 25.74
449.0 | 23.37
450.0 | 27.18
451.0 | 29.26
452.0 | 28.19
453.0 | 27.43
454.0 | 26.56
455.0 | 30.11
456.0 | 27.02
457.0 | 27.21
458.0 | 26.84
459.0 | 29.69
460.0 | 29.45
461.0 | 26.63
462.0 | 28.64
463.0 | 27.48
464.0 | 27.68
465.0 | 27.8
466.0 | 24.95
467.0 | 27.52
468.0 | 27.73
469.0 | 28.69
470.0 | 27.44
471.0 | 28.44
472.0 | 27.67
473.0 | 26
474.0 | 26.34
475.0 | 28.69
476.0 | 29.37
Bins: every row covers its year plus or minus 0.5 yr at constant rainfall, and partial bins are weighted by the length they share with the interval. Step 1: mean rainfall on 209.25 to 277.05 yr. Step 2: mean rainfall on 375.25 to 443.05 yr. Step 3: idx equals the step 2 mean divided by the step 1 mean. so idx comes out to 1.04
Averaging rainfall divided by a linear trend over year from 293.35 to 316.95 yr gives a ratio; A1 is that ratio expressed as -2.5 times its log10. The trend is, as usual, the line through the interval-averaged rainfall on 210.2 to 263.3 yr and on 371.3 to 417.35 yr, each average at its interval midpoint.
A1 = -0.022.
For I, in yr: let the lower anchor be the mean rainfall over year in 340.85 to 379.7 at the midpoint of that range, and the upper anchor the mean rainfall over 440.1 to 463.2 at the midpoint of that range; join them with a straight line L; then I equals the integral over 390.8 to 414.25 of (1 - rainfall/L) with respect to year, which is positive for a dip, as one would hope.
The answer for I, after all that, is 0.1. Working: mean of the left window 28.2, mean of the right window 27.5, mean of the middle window 27.8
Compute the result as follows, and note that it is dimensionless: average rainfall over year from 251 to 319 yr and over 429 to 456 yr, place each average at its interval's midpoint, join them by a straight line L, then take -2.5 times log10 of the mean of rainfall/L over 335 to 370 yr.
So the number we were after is -0.03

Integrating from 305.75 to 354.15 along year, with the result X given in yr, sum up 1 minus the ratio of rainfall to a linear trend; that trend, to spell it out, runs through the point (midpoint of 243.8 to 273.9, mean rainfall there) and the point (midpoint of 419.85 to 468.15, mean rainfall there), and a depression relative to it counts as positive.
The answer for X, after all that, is -1.3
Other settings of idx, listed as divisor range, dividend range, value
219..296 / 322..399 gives 1.04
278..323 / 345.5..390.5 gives 1.02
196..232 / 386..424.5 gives 1.05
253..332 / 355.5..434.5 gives 1.02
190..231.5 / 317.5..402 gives 1.06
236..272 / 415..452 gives 1.03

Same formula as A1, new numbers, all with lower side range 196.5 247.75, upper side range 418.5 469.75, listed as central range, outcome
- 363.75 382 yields -0.042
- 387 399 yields 0.005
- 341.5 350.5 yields -0.041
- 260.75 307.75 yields -0.025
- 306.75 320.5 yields -0.016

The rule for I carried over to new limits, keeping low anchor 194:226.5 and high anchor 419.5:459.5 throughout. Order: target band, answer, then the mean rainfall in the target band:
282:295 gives -0.2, 27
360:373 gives -0.6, 28.3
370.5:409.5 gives -0.9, 27.7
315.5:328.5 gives -0.4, 27.6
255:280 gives -0.3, 26.9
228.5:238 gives -0.1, 26.7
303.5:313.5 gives -0.2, 27.2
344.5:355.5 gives -0.5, 28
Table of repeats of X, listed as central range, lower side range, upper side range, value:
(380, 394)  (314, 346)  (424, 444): -0.1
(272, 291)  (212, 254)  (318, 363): -0.2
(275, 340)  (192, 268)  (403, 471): -1.7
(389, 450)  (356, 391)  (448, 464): 0.9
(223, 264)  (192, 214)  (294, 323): 0.3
